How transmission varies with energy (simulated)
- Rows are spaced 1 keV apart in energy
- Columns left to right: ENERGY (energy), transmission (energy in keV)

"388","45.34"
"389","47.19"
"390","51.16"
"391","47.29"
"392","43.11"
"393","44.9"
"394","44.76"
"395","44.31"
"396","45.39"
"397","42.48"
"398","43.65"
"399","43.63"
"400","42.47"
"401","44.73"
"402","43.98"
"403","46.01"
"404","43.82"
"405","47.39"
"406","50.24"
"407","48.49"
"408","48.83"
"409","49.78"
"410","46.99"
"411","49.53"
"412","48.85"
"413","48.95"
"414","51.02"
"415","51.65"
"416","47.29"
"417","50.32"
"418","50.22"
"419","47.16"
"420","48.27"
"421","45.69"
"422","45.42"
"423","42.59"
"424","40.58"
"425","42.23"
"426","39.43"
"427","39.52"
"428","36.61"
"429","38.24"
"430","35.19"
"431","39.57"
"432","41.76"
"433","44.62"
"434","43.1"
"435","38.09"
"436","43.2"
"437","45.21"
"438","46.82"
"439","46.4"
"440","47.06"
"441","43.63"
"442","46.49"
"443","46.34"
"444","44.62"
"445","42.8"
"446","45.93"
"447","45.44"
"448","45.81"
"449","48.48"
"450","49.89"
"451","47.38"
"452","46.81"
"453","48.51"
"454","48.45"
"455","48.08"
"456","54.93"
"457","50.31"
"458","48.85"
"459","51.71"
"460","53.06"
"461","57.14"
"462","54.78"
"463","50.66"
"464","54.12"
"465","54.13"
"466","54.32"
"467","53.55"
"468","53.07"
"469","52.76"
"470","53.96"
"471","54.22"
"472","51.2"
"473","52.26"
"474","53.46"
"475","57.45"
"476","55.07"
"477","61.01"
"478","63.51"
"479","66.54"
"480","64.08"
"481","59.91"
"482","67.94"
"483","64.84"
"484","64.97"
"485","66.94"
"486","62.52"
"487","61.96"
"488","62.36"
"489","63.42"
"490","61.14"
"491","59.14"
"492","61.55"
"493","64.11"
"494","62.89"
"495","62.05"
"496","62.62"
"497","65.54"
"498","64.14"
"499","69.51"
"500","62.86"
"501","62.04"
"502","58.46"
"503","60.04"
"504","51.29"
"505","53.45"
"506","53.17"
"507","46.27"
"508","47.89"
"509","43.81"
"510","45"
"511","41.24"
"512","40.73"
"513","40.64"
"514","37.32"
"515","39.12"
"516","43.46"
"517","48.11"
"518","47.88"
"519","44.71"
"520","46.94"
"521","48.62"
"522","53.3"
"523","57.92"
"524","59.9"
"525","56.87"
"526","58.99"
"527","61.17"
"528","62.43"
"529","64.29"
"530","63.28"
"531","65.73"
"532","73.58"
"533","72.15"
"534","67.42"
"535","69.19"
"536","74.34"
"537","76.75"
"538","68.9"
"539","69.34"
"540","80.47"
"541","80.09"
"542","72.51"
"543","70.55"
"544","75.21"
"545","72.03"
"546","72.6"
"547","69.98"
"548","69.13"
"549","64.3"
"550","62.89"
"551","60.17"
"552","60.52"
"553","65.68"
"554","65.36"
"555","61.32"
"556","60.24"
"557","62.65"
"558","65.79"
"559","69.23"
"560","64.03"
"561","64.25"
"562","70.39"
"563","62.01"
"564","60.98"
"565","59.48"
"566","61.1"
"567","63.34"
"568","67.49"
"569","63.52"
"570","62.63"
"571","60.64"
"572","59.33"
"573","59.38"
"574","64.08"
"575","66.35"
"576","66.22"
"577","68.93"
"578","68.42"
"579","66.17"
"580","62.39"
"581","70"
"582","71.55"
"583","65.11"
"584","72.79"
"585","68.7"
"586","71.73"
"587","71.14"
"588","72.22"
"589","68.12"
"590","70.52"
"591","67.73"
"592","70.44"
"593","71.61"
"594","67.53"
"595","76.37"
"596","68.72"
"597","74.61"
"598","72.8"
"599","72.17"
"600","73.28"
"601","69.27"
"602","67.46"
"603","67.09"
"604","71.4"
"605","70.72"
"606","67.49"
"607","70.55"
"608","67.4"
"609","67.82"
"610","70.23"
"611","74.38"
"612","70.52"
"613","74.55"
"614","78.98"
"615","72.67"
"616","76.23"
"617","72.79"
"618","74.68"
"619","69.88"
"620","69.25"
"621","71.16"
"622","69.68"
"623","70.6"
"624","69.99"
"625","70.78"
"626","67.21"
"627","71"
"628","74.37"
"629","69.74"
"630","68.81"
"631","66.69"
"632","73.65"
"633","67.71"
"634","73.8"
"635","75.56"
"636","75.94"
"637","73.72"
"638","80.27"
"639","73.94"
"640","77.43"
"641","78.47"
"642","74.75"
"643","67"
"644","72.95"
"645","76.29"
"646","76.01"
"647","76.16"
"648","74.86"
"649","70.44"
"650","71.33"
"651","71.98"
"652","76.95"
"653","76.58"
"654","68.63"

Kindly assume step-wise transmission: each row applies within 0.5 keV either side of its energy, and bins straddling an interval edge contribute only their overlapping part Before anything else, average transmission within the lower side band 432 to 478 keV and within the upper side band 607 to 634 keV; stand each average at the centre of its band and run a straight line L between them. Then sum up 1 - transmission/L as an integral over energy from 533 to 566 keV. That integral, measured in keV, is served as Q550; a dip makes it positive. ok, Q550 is -3.1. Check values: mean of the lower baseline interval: 49.7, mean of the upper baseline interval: 71.2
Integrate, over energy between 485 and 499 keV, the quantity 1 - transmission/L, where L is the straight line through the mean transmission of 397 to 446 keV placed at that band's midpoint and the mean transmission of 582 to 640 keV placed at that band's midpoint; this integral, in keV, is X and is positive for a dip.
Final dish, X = -2.1 keV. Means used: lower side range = 45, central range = 63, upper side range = 71.3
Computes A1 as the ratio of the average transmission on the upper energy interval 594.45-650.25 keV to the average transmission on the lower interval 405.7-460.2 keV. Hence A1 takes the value 1.57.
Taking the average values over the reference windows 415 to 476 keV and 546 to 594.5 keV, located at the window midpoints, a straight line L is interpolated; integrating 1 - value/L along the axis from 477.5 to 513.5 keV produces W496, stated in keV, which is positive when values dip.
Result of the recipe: -2.6 keV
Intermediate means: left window 47.6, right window 65.9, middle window 58.6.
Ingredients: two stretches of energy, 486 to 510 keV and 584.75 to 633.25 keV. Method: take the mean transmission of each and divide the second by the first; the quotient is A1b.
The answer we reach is 1.2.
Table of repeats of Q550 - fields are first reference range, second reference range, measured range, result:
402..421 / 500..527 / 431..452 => 1.64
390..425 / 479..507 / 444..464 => 1.97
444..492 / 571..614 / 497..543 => 2.25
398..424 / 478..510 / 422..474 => 5.86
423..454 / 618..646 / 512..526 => 1.89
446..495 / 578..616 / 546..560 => 0.16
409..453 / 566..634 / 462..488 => -3.39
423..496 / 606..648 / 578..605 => -0.76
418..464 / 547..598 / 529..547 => -3.20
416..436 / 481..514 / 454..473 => -0.81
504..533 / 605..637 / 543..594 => -4.04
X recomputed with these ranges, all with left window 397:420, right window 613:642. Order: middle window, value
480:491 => -1.4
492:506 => -0.8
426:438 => 2.3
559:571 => 0.3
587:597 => -0.3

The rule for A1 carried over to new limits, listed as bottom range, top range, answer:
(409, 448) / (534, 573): 1.49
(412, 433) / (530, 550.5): 1.61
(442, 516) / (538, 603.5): 1.24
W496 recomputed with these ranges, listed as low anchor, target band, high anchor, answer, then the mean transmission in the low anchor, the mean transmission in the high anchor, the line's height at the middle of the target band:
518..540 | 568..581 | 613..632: 0.5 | 62.7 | 71.5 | 67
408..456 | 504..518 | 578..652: 2.9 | 45.5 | 71.5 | 56.7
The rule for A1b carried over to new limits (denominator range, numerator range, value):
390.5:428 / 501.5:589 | 1.35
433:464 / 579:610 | 1.46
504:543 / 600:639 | 1.25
